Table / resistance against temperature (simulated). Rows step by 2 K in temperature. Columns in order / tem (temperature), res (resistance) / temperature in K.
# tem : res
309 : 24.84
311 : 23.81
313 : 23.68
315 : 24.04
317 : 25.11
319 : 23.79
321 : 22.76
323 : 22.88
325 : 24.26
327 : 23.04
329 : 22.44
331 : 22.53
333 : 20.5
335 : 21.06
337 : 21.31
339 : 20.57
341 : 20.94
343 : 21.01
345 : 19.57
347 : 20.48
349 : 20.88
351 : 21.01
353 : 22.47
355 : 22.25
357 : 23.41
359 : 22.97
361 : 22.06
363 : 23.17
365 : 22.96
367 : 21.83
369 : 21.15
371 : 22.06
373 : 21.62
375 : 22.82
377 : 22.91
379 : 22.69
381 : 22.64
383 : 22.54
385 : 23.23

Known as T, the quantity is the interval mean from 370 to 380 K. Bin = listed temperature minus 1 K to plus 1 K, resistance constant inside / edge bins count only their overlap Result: 22.4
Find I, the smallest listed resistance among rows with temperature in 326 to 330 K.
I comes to 22.44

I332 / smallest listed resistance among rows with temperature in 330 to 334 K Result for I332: 20.5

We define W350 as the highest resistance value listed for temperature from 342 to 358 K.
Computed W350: 23.41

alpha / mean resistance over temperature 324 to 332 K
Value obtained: 23.1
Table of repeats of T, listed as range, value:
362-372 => 22.2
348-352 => 20.9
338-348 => 20.5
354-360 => 22.9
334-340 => 21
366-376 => 21.9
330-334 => 21.5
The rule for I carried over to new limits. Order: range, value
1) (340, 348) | 19.57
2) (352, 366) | 22.06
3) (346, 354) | 20.48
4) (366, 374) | 21.15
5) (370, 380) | 21.62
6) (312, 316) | 23.68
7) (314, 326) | 22.76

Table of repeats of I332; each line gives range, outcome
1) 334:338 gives 21.06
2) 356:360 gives 22.97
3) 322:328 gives 22.88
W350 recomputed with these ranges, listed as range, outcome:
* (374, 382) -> 22.91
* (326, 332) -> 23.04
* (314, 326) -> 25.11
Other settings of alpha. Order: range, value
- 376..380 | 22.8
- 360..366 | 22.7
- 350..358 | 22.3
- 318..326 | 23.4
